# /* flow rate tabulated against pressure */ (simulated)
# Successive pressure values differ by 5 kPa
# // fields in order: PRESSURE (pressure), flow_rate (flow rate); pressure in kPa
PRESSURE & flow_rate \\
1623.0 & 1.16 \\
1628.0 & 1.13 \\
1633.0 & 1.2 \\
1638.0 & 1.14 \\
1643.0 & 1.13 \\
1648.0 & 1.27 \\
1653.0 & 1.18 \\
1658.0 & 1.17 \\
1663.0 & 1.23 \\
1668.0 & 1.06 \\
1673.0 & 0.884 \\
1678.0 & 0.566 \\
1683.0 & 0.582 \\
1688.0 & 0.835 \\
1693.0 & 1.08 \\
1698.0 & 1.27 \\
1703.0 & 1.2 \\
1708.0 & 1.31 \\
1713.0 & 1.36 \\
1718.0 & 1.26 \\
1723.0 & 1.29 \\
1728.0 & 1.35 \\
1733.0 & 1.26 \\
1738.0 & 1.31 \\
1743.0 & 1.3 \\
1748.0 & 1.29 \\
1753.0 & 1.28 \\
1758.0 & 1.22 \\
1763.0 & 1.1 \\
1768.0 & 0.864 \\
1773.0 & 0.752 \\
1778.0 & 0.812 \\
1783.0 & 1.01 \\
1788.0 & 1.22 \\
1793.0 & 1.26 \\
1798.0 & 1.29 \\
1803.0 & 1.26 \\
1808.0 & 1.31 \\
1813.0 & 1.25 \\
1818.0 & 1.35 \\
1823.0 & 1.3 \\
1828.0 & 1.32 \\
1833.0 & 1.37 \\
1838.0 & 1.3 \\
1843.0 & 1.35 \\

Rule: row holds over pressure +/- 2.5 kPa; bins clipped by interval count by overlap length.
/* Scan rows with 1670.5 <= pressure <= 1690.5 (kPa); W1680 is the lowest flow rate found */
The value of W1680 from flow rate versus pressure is 0.566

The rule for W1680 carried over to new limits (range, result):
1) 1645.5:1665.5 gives 1.17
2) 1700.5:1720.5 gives 1.2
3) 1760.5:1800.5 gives 0.752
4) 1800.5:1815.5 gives 1.25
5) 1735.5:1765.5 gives 1.1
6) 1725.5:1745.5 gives 1.26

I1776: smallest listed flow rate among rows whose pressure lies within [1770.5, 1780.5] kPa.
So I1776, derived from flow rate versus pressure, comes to 0.752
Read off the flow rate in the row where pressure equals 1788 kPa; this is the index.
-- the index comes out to 1.22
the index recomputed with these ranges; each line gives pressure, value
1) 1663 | 1.23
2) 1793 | 1.26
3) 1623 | 1.16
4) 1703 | 1.2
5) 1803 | 1.26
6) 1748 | 1.29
